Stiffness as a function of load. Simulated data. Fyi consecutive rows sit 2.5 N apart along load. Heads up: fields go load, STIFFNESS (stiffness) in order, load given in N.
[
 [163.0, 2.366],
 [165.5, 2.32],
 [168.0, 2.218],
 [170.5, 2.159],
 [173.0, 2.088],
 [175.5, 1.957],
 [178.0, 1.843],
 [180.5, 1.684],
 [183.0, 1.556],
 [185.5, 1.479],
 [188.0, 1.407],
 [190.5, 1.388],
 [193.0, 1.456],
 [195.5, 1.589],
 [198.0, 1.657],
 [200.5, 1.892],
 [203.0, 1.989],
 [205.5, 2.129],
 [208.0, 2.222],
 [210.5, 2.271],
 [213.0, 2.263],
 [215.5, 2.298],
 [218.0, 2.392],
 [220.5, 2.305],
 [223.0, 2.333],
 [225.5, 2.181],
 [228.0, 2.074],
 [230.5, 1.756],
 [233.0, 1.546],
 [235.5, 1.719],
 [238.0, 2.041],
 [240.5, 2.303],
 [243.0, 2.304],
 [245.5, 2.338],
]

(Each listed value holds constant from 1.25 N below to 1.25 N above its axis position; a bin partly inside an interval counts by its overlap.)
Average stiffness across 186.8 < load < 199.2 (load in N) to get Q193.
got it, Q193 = 1.5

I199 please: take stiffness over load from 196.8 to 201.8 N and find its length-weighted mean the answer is 1.78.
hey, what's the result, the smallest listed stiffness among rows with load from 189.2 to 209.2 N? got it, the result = 1.388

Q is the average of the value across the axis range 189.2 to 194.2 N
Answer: 1.42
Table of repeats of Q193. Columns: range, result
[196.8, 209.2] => 1.98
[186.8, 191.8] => 1.4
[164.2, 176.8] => 2.15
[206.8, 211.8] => 2.25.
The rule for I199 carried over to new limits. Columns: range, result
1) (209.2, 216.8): 2.28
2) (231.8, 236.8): 1.64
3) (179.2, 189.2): 1.53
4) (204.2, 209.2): 2.17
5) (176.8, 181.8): 1.76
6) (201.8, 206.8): 2.06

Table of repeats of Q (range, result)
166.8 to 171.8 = 2.19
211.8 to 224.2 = 2.32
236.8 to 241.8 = 2.17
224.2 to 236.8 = 1.86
